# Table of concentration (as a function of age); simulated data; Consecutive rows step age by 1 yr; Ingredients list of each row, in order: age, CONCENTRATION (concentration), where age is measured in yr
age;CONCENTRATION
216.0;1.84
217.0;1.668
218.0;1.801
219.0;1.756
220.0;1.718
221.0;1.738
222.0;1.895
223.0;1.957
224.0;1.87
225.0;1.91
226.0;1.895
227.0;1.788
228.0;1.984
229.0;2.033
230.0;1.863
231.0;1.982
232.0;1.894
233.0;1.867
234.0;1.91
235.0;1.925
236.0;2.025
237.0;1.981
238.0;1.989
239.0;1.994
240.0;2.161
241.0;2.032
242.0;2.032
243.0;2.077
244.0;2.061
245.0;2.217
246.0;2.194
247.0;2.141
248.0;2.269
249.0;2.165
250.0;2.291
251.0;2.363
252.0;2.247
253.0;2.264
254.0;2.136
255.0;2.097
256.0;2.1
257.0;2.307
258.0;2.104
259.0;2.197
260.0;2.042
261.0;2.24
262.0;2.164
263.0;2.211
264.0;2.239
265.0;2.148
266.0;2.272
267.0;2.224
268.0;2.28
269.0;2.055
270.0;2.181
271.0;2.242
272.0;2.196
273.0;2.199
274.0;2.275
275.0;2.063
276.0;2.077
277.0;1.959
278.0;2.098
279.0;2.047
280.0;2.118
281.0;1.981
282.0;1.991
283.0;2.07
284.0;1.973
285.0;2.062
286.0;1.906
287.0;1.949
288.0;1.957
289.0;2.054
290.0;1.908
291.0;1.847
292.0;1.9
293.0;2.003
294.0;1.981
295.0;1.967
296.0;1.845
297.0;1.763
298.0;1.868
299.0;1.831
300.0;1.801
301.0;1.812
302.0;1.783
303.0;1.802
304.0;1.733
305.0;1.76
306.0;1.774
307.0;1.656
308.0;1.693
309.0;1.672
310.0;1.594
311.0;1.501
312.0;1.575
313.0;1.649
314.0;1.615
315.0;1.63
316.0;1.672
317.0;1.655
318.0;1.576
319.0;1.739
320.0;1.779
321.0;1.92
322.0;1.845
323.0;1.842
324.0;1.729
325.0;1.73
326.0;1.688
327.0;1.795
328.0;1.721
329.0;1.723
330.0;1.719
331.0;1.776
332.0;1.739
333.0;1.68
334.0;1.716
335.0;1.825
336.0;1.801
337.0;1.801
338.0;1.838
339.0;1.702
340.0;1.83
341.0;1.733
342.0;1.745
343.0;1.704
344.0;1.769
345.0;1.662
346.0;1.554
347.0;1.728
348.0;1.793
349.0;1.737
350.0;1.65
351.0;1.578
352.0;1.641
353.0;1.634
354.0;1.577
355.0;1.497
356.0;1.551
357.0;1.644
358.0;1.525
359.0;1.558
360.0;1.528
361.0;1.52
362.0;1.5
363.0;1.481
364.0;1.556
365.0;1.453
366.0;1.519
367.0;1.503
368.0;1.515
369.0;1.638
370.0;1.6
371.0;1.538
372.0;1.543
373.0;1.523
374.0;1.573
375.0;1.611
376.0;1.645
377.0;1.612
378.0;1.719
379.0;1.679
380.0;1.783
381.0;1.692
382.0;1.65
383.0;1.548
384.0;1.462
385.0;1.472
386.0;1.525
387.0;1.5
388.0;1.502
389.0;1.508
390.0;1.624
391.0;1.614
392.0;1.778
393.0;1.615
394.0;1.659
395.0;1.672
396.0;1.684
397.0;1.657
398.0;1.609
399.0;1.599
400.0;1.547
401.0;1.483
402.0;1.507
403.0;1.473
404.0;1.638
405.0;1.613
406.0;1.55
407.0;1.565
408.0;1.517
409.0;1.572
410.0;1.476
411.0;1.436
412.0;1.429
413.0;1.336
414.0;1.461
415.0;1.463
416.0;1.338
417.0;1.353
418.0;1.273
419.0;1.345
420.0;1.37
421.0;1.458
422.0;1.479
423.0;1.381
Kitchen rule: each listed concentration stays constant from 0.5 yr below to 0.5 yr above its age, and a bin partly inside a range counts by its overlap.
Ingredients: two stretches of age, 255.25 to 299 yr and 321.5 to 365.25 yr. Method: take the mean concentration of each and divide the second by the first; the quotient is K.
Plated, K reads 0.8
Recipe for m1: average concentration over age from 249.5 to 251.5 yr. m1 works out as 2.33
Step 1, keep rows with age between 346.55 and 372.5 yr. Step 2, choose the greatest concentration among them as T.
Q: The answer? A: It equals 1.793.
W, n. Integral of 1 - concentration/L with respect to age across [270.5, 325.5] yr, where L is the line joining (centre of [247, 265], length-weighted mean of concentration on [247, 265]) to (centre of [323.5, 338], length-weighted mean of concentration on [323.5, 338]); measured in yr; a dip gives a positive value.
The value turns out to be 2.3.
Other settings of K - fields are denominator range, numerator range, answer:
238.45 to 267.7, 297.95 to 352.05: 0.79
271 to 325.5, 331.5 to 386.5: 0.87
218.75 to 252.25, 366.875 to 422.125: 0.77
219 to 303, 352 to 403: 0.78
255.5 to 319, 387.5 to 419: 0.79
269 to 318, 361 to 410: 0.84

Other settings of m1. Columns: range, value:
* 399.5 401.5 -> 1.52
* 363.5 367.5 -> 1.51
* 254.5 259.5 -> 2.16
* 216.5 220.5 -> 1.74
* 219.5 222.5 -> 1.78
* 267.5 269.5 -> 2.17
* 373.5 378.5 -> 1.63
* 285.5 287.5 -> 1.93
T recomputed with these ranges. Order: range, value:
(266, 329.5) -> 2.28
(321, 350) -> 1.92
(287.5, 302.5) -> 2.054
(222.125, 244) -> 2.161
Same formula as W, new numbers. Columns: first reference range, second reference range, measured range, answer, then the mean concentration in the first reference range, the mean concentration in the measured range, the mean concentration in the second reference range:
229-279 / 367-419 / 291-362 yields 4.1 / 2.12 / 1.72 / 1.55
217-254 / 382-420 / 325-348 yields -0.4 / 2.01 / 1.74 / 1.52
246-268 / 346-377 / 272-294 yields 0.3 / 2.2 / 2.02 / 1.58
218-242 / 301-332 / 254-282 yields -4.9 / 1.92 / 2.15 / 1.71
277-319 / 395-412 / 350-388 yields 1.8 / 1.83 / 1.57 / 1.56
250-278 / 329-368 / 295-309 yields 1.2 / 2.18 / 1.78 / 1.65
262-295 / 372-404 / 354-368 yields 1.5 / 2.08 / 1.53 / 1.6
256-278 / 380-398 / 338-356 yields 1.2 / 2.17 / 1.68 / 1.6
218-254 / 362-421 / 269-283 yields -1.6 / 2.01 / 2.11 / 1.54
